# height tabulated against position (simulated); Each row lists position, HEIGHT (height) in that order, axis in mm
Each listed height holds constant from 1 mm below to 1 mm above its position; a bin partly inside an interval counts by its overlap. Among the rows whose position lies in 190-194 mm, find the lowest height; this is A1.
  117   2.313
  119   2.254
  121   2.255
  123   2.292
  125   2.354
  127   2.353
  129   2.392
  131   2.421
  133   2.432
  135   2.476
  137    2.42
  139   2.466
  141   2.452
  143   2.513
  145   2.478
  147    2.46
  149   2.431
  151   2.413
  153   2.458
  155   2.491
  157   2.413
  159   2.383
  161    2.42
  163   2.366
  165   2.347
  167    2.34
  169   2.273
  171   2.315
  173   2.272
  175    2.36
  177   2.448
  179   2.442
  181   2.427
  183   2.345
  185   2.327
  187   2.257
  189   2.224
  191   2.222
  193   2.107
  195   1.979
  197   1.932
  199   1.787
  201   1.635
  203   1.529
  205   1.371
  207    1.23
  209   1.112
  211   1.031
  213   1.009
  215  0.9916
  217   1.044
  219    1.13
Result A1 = 2.107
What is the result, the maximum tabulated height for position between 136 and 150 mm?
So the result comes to 2.513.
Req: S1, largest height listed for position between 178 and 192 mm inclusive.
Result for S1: 2.442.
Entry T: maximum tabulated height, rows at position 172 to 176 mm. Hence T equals 2.36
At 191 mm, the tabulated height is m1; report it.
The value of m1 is 2.222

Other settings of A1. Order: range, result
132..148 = 2.42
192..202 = 1.635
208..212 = 1.031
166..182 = 2.272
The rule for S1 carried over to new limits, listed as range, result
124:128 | 2.354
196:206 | 1.932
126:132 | 2.421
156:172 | 2.42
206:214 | 1.23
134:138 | 2.476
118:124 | 2.292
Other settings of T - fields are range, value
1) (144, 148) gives 2.478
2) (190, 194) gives 2.222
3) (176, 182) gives 2.448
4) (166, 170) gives 2.34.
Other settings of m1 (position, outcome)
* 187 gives 2.257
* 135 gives 2.476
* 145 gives 2.478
